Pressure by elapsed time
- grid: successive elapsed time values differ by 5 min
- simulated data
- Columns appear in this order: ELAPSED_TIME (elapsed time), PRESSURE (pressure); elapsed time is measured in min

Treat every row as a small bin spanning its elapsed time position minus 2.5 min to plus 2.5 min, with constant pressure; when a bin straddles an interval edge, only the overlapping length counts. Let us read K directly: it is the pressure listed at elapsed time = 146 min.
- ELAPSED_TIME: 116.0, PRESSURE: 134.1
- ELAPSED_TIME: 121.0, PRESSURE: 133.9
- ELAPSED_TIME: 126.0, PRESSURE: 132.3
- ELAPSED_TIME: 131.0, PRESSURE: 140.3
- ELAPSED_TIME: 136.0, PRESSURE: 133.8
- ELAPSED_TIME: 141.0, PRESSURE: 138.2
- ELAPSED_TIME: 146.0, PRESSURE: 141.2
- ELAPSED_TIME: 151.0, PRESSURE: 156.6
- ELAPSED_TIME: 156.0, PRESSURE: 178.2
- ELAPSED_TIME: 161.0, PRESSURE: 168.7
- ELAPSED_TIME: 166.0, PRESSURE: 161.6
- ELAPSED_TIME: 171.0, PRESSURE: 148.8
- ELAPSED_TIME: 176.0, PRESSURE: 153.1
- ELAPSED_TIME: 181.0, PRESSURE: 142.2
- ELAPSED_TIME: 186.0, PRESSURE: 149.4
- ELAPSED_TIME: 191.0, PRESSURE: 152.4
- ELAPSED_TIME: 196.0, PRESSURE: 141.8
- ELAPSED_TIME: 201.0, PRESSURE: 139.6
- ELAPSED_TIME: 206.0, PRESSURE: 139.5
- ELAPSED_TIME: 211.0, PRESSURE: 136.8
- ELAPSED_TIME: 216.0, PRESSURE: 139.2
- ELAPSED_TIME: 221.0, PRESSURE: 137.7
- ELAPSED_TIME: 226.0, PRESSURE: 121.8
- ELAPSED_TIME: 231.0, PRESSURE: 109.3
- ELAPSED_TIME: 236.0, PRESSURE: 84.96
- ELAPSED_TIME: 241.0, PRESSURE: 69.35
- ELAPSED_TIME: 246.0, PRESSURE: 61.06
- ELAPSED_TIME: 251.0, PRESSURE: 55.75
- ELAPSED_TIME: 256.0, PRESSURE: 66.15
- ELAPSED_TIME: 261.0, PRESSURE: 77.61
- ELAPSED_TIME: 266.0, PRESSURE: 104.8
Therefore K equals 141.2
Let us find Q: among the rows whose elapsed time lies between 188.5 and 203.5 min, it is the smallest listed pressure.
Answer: 139.6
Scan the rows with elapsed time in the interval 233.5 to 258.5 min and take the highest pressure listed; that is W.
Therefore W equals 84.96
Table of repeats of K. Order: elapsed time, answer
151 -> 156.6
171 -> 148.8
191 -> 152.4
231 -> 109.3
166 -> 161.6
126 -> 132.3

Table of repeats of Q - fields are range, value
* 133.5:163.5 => 133.8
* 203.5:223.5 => 136.8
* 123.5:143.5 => 132.3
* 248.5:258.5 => 55.75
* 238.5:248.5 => 61.06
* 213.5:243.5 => 69.35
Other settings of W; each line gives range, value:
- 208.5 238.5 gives 139.2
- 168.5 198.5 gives 153.1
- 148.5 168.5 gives 178.2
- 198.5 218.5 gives 139.6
